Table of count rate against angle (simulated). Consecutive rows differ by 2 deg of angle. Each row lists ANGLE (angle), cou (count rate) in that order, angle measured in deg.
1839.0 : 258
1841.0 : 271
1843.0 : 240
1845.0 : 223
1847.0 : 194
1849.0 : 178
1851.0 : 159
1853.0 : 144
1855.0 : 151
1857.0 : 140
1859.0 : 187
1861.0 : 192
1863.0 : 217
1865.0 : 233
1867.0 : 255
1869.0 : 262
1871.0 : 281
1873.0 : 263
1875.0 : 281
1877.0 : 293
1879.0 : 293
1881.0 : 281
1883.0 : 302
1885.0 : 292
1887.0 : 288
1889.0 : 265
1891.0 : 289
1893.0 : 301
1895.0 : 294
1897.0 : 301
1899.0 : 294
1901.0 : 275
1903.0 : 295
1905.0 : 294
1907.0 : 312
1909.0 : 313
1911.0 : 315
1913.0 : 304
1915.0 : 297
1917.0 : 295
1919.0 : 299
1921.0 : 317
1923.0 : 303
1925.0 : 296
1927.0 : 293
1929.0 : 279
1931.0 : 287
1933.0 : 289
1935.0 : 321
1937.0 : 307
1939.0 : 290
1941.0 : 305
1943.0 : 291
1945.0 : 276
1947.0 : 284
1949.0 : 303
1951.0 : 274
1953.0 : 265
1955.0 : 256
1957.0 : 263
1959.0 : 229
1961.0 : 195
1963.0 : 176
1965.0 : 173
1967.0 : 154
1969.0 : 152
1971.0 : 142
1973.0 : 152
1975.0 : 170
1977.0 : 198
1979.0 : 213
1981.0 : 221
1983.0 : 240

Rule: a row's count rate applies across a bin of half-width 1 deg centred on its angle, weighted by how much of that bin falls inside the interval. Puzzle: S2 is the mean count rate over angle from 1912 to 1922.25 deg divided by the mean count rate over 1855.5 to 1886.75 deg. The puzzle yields 1.21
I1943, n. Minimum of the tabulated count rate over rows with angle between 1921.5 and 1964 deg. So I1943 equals 176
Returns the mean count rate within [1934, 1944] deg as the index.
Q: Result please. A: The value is 303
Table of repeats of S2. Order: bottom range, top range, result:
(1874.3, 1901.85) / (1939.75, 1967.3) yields 0.86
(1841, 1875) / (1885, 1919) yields 1.40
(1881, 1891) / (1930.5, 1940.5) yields 1.05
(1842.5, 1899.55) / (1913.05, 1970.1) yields 1.09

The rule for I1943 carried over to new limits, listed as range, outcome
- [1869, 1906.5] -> 262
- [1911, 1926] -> 295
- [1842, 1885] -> 140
